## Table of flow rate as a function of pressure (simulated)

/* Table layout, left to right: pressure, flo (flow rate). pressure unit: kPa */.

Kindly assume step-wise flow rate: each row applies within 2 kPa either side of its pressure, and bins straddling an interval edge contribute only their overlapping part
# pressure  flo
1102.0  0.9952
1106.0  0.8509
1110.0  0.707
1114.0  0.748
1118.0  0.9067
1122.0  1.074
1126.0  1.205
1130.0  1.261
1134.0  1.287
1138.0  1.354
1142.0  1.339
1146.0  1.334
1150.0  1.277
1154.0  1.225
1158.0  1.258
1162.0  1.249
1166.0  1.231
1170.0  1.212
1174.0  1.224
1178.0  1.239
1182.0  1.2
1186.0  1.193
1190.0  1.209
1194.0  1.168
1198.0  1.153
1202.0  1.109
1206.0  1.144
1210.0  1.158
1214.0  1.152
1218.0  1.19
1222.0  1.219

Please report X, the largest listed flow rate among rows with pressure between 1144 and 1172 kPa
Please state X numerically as 1.334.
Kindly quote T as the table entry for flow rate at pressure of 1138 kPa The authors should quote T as 1.354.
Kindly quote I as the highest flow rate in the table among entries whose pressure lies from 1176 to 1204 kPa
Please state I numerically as 1.239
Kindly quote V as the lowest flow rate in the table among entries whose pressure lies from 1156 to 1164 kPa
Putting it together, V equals 1.249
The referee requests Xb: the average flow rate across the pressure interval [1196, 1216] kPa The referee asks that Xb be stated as 1.14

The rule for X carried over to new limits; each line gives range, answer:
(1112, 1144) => 1.354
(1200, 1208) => 1.144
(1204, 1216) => 1.158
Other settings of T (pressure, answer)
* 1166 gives 1.231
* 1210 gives 1.158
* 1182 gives 1.2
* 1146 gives 1.334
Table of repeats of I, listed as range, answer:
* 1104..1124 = 1.074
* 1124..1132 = 1.261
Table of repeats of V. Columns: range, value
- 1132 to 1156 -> 1.225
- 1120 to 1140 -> 1.074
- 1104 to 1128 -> 0.707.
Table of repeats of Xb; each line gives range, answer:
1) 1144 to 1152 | 1.31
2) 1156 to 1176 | 1.23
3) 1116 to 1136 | 1.15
